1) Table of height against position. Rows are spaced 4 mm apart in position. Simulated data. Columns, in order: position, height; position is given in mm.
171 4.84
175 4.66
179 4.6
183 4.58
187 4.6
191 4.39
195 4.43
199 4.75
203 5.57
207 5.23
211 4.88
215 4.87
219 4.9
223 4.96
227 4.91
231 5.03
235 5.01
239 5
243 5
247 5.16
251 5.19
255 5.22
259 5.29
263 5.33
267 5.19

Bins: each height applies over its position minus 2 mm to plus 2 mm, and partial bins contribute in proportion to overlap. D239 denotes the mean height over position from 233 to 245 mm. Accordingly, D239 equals 5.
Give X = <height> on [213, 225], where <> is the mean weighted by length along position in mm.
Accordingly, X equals 4.91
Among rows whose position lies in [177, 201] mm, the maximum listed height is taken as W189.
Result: 4.75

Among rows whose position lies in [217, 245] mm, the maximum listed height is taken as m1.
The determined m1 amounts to 5.03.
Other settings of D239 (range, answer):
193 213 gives 4.97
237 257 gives 5.11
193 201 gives 4.59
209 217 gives 4.88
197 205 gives 5.16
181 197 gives 4.5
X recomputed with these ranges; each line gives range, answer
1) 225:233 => 4.97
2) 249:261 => 5.23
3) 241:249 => 5.08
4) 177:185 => 4.59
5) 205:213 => 5.05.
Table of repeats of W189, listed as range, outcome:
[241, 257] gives 5.22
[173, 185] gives 4.66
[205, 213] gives 5.23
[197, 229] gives 5.57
